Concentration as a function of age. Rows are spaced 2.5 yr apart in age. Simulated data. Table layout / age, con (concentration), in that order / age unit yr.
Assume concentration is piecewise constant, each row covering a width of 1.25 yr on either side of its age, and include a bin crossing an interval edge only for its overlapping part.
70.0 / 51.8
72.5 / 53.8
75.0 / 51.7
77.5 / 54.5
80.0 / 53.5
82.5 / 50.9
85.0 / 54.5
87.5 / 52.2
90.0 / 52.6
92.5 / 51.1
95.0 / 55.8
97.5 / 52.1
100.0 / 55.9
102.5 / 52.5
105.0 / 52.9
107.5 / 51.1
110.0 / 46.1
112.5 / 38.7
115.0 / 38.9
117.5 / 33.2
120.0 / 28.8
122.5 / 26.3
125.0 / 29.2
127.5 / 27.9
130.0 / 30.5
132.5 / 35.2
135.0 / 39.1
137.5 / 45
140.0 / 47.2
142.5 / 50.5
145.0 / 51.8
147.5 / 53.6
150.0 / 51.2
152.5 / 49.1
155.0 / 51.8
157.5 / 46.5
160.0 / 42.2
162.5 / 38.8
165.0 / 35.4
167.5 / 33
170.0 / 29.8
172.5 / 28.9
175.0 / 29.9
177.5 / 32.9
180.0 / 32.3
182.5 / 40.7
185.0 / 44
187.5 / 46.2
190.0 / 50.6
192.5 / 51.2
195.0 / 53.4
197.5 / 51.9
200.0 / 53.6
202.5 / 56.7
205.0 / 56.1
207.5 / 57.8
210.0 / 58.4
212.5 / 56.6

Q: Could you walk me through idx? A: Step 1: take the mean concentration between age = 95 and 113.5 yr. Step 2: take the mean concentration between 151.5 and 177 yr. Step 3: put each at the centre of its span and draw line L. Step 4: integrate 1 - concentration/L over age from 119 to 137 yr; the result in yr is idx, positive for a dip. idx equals 5.48 yr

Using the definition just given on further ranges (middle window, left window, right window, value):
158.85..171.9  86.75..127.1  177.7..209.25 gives 3.3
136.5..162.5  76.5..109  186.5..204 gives 2.0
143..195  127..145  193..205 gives 5.3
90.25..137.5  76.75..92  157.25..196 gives 6.9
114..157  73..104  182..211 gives 9.7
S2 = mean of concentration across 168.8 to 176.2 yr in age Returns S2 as 29.5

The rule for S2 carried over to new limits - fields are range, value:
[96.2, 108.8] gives 52.9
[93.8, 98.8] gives 54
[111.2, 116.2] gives 38.9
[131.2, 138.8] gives 39.8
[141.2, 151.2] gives 51.8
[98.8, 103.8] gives 54.2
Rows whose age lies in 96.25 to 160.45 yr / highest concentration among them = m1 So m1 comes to 55.9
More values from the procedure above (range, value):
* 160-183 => 42.2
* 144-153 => 53.6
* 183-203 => 56.7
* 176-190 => 50.6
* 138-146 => 51.8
